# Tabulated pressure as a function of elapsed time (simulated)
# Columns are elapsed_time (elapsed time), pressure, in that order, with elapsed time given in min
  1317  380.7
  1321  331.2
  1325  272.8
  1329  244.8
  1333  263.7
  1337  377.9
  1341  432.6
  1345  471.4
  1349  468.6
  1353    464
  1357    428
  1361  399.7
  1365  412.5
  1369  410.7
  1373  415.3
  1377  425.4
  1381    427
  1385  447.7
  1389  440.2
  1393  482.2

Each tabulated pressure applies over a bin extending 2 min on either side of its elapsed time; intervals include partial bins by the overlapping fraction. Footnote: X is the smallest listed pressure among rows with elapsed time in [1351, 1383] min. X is 399.7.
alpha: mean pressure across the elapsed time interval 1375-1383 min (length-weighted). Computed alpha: 426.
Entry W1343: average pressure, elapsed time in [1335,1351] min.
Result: 438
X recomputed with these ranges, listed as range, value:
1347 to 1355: 464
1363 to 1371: 410.7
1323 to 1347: 244.8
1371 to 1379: 415.3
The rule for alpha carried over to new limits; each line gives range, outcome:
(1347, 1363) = 440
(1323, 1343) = 318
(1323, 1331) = 259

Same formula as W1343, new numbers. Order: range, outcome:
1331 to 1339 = 321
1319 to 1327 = 302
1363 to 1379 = 416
